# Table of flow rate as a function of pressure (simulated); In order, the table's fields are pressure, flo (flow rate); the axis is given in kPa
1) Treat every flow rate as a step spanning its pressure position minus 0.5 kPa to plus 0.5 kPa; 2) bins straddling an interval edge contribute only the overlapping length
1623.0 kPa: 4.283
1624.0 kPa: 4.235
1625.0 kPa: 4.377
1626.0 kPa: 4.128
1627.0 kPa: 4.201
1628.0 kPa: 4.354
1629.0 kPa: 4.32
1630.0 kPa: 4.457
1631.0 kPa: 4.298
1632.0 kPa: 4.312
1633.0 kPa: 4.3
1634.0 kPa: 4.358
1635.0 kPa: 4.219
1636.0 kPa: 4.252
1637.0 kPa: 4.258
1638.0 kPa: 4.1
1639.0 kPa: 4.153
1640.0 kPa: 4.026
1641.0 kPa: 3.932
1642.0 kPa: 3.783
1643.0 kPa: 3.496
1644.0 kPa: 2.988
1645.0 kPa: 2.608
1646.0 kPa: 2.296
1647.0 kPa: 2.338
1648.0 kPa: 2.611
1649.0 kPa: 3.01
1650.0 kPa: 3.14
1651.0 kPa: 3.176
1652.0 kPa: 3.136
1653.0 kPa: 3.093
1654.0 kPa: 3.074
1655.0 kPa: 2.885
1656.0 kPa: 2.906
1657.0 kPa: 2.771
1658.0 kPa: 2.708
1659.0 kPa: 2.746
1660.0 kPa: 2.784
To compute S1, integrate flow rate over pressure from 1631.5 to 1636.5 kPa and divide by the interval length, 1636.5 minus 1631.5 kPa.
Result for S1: 4.29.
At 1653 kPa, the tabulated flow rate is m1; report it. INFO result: 3.093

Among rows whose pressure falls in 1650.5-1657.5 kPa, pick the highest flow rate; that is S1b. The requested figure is 3.176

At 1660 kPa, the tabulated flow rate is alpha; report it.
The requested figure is 2.784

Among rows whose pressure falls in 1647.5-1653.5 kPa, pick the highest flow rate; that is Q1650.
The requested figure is 3.176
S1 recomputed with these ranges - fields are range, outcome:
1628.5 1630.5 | 4.39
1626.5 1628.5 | 4.28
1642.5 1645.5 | 3.03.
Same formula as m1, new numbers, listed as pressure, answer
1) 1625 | 4.377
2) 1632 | 4.312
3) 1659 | 2.746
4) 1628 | 4.354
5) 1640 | 4.026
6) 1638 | 4.1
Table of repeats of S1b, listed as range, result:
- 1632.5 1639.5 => 4.358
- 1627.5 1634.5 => 4.457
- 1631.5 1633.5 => 4.312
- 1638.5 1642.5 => 4.153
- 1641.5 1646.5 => 3.783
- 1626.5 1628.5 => 4.354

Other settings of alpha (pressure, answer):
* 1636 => 4.252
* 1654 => 3.074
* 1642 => 3.783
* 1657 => 2.771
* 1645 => 2.608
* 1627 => 4.201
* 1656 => 2.906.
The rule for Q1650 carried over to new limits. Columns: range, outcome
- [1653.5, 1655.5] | 3.074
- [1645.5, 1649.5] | 3.01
